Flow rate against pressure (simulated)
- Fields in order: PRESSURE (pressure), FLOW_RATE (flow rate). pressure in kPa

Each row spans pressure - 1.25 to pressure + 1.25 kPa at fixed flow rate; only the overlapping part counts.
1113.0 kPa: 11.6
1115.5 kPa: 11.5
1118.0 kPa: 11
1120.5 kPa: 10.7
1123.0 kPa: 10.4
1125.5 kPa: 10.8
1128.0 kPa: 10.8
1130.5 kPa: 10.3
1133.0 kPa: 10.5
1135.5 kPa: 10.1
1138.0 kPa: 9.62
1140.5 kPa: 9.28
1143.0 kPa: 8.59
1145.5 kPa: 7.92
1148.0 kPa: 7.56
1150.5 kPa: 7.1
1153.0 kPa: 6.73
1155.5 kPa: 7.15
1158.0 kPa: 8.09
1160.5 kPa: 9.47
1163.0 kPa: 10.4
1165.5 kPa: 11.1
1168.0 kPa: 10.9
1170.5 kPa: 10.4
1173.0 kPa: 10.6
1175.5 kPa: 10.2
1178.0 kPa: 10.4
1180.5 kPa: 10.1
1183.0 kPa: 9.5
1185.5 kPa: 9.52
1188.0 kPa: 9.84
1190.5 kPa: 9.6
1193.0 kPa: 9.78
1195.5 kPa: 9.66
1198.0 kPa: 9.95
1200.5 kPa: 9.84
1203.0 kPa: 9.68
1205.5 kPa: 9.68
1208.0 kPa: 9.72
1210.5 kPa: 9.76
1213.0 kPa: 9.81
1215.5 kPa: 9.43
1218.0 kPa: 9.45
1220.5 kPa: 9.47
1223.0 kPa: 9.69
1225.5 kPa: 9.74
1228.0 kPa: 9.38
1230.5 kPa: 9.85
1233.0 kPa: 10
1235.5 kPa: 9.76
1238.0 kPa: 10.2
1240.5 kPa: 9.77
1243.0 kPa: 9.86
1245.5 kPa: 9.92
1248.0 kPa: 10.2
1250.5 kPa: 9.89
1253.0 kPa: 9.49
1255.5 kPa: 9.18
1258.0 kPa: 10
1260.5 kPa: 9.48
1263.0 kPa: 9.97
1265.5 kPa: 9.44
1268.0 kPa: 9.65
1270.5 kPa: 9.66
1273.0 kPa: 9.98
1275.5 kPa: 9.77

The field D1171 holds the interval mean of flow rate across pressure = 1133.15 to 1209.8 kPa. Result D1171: 9.43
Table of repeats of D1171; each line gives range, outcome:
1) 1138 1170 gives 8.77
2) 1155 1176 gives 9.89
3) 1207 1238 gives 9.69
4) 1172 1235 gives 9.78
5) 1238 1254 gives 9.89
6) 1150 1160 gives 7.45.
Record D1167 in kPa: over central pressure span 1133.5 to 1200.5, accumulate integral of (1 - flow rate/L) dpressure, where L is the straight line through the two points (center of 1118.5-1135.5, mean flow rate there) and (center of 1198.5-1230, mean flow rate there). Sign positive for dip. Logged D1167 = 4.9 kPa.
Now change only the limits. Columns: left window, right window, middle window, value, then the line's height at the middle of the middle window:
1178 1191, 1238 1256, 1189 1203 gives 0.04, 9.79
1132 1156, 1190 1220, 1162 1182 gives -3.26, 9.03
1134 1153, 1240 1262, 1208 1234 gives -0.70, 9.41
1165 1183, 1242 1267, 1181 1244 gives 2.35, 10.1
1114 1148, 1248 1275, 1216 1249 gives -0.02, 9.77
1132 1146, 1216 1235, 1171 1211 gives -1.39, 9.55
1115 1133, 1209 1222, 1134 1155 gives 4.29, 10.5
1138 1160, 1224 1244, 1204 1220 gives -0.51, 9.34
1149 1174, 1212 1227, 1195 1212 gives -0.52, 9.47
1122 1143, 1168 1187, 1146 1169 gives 3.33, 10.1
